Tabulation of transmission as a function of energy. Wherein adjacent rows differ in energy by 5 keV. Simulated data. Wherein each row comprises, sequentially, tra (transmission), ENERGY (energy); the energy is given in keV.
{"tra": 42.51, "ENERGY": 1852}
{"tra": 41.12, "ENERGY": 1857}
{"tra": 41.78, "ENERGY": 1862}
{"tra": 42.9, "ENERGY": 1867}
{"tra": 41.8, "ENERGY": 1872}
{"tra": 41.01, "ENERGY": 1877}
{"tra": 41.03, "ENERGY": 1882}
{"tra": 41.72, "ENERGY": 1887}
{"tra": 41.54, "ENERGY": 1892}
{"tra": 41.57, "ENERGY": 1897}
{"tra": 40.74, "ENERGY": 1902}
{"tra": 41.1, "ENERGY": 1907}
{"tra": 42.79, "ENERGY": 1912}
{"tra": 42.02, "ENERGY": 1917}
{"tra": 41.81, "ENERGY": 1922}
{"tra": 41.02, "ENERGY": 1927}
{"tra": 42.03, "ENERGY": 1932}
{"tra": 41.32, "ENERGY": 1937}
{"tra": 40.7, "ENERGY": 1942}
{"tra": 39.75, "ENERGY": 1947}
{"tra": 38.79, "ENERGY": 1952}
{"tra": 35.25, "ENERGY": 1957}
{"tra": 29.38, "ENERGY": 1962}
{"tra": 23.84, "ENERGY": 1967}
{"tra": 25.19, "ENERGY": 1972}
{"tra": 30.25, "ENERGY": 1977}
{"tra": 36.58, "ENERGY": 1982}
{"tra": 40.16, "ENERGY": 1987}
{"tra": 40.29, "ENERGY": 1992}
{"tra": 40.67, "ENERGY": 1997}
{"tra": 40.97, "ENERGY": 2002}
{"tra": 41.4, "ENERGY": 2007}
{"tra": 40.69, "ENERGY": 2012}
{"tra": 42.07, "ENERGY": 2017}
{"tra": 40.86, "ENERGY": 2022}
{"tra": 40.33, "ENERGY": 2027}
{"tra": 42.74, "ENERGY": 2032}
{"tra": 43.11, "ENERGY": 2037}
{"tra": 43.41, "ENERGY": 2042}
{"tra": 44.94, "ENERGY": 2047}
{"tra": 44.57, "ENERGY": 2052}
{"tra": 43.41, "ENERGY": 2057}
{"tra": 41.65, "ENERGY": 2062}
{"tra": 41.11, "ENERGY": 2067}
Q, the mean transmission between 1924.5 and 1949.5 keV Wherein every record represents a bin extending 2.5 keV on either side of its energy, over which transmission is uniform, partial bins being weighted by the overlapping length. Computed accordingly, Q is 41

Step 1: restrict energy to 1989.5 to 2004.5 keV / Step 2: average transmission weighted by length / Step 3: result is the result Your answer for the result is 40.6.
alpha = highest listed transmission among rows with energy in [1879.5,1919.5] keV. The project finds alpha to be 42.79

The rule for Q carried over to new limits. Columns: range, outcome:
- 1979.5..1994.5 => 39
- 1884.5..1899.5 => 41.6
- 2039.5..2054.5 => 44.3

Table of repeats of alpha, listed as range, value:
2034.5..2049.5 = 44.94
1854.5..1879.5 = 42.9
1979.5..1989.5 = 40.16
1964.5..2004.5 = 40.97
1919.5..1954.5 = 42.03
